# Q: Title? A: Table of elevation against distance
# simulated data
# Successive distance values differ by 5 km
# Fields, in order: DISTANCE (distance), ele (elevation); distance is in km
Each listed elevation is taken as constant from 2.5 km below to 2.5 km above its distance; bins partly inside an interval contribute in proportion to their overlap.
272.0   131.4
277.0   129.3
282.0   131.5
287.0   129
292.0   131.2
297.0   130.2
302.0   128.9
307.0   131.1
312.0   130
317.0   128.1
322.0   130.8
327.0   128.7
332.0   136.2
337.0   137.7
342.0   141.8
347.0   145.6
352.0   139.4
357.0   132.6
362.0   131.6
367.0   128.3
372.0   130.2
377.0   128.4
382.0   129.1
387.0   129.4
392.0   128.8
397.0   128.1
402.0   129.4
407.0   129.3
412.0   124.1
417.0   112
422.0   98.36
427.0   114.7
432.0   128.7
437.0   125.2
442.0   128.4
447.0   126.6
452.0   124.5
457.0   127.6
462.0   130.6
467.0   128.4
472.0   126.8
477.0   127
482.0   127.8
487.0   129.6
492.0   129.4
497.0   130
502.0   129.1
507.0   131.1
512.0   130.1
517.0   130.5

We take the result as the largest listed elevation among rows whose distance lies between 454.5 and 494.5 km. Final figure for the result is 130.6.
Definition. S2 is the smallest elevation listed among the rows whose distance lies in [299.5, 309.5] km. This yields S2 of 128.9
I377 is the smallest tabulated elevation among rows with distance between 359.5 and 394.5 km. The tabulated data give 128.3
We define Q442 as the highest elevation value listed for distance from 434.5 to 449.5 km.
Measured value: 128.4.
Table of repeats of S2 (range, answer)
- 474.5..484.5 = 127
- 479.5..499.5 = 127.8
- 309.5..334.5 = 128.1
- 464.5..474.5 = 126.8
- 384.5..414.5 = 124.1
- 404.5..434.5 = 98.36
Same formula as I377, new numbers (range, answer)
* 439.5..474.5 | 124.5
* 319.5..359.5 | 128.7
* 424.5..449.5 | 114.7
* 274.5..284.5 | 129.3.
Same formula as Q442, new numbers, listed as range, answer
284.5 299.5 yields 131.2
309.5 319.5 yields 130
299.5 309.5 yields 131.1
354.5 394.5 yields 132.6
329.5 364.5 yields 145.6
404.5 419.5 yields 129.3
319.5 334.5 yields 136.2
